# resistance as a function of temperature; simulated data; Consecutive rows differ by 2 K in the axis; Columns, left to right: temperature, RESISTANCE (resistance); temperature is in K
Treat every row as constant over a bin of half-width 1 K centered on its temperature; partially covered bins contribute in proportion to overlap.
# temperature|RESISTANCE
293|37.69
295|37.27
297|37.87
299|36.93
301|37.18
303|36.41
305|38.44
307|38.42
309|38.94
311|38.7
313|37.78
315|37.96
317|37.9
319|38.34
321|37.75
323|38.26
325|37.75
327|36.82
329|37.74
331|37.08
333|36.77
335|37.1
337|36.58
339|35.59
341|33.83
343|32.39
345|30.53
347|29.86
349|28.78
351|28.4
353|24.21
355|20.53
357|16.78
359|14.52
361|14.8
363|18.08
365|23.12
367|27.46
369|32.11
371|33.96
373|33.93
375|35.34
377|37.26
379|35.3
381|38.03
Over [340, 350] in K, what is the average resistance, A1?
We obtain 31.1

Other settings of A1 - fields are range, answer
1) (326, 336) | 37.1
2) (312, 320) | 38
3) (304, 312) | 38.6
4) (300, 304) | 36.8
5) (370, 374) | 33.9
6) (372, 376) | 34.6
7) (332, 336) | 36.9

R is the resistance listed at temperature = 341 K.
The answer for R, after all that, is 33.83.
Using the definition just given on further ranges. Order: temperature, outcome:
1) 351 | 28.4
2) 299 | 36.93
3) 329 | 37.74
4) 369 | 32.11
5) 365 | 23.12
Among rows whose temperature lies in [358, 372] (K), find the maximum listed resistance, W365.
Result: 33.96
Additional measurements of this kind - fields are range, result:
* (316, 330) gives 38.34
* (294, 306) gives 38.44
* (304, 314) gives 38.94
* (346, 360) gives 29.86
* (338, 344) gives 35.59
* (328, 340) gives 37.74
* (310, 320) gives 38.7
